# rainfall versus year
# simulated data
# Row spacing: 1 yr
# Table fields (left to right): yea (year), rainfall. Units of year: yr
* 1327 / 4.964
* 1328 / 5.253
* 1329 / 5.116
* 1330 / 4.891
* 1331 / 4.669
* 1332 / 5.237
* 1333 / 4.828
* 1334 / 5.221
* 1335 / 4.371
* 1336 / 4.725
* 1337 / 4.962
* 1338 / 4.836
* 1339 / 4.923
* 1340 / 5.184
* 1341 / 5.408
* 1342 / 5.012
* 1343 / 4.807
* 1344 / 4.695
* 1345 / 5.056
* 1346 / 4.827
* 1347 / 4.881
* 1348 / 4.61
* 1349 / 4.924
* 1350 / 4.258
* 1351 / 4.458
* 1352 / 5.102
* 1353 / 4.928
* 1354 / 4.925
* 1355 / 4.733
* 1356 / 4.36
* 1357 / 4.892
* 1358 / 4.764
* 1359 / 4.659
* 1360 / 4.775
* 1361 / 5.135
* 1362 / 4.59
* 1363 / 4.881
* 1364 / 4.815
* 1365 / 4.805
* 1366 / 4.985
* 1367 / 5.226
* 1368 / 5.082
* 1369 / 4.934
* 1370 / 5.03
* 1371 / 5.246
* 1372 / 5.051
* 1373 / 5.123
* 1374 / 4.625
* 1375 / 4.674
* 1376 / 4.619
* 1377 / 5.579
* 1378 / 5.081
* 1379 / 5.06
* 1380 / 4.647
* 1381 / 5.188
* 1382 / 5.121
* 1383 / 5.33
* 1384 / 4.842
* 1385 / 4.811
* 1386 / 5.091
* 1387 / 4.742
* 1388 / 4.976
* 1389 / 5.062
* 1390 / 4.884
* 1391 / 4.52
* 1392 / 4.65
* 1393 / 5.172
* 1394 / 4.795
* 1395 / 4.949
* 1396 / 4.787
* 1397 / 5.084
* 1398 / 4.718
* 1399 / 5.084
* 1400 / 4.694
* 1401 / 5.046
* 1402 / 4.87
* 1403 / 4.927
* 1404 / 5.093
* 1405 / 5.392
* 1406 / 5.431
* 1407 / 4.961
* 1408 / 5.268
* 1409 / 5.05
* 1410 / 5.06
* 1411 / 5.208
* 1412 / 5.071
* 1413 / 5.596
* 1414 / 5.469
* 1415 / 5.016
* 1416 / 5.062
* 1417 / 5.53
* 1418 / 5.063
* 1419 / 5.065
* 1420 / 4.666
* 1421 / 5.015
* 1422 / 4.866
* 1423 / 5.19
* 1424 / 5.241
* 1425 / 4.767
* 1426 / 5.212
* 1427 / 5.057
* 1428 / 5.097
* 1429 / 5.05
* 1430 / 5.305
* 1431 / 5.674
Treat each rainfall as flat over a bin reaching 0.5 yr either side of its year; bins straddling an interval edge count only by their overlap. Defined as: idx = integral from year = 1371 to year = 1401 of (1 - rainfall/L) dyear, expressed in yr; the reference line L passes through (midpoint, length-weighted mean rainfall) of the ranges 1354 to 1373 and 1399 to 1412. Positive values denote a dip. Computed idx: 0.35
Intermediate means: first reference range 4.89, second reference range 5.08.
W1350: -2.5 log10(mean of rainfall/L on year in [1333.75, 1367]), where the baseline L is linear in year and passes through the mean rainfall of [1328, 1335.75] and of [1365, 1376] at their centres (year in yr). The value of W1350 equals 0.02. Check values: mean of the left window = 4.92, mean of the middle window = 4.84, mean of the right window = 4.97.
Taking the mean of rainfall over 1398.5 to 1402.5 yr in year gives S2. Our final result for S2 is 4.92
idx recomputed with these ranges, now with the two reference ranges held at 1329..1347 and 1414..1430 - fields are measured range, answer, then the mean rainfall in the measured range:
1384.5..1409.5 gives 0.4 yr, 4.96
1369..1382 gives 0.0 yr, 5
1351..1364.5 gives 0.4 yr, 4.8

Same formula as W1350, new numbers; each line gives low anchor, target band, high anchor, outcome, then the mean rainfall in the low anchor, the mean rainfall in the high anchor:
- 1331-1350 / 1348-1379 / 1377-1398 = 0.01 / 4.89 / 4.95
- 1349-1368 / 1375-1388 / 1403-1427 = -0.01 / 4.8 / 5.14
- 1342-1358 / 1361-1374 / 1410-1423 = -0.02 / 4.77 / 5.13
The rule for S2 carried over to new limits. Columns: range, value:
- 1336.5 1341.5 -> 5.06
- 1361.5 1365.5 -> 4.77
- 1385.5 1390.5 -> 4.95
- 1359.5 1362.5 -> 4.83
